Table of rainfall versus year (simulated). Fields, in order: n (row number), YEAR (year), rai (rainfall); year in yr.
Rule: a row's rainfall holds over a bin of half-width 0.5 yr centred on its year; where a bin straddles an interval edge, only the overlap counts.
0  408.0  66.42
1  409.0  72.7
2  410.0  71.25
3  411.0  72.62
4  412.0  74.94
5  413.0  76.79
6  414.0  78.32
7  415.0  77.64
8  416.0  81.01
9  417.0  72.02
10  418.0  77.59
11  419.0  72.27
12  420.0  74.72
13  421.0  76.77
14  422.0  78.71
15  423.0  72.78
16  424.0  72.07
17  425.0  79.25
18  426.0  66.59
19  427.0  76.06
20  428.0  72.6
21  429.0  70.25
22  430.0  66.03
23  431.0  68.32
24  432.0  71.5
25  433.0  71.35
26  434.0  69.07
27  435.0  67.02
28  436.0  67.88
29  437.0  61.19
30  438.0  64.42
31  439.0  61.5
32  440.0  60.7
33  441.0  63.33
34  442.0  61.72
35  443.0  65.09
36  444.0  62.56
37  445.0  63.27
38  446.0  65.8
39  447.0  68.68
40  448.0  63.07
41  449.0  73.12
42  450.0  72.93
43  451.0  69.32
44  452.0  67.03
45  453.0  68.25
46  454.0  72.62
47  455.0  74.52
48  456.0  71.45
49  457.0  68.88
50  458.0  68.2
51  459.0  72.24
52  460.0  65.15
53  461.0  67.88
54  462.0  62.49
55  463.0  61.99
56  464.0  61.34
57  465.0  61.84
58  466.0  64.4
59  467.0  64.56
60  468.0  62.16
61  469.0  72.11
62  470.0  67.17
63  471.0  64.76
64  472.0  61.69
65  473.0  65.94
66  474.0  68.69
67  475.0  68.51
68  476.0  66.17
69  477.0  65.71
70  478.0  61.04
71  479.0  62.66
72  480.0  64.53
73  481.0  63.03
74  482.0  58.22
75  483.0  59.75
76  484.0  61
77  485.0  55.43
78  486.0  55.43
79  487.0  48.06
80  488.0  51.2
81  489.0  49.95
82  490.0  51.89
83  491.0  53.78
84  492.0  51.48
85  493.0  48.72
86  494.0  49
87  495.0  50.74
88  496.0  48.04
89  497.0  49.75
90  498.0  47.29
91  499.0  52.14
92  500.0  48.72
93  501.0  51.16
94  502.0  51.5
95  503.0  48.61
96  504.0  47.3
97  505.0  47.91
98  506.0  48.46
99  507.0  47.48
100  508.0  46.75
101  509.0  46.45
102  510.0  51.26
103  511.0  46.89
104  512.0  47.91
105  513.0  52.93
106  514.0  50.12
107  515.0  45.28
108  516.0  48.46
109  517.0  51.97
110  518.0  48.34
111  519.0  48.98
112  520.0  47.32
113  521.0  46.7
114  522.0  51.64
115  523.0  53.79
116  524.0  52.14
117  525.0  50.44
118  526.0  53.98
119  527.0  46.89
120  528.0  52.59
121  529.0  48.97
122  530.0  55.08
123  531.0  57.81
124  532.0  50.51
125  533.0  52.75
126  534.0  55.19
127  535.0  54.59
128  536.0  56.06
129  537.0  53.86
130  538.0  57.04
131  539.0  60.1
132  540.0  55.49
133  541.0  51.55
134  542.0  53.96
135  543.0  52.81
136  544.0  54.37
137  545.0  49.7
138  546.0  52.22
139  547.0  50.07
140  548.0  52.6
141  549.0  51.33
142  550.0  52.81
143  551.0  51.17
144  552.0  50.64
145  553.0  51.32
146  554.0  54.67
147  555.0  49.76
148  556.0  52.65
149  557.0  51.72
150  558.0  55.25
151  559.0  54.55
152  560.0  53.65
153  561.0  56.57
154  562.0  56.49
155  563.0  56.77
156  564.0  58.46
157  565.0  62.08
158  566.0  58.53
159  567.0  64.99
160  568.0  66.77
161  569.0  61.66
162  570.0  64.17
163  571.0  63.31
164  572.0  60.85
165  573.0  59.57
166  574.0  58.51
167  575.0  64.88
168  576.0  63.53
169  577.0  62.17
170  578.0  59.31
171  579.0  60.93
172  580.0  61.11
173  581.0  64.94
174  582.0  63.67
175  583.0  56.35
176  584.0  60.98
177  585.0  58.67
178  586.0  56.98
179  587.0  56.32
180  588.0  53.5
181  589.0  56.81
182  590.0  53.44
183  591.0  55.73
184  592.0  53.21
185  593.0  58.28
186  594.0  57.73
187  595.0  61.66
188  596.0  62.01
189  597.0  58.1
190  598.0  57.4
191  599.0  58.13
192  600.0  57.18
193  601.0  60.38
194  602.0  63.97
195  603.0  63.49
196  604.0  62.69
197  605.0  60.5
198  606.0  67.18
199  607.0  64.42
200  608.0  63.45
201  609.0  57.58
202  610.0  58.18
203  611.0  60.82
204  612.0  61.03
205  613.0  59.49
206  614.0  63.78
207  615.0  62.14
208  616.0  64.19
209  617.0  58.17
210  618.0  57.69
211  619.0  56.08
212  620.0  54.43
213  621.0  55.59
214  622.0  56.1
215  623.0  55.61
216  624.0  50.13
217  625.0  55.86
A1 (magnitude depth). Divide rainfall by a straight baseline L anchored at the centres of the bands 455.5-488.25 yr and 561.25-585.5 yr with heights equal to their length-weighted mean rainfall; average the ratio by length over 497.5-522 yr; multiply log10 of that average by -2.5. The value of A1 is 0.27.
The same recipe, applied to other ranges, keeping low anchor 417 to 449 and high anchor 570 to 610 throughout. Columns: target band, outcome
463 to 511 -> 0.173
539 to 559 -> 0.185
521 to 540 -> 0.186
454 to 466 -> 0.005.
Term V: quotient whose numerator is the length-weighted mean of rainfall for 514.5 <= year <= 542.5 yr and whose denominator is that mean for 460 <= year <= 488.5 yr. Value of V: 0.84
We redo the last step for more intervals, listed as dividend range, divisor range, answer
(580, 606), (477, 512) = 1.13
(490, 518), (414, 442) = 0.70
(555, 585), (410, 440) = 0.83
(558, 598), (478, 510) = 1.14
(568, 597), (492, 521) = 1.22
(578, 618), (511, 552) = 1.15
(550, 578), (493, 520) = 1.18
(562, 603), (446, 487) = 0.92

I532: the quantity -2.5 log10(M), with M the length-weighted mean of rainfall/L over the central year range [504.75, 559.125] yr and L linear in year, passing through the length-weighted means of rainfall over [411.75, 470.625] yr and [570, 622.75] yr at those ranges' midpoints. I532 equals 0.23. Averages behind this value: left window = 69.2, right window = 59.8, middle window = 51.5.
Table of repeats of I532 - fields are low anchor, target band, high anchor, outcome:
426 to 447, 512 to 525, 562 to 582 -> 0.27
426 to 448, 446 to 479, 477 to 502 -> -0.11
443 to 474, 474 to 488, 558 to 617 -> 0.09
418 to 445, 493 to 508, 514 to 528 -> 0.11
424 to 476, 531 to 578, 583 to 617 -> 0.10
